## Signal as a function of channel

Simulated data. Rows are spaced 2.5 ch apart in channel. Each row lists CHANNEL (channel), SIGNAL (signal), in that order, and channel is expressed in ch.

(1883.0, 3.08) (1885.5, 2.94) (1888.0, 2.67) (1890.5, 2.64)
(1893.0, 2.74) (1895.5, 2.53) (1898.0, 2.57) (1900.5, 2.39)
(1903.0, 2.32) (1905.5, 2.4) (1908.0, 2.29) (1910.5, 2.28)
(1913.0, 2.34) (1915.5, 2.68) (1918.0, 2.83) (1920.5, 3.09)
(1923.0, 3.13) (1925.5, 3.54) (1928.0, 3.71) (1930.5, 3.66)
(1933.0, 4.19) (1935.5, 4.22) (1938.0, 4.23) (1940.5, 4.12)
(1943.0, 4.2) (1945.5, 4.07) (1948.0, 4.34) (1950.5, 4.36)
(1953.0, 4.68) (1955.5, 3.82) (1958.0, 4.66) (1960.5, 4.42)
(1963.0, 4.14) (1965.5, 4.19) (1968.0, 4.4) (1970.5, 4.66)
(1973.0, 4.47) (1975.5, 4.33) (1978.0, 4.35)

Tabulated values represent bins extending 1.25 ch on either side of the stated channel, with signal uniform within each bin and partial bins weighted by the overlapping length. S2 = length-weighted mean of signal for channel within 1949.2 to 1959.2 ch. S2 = 4.38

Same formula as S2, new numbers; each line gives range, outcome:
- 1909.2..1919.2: 2.53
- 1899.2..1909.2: 2.35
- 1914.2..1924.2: 2.93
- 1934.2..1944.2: 4.19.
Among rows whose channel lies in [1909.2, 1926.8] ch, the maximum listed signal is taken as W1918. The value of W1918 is 3.54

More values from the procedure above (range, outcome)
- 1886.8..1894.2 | 2.74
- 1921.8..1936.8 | 4.22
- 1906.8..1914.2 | 2.34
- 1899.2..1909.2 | 2.4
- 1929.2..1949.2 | 4.34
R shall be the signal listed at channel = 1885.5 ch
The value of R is 2.94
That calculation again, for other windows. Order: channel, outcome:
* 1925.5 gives 3.54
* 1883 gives 3.08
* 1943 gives 4.2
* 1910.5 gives 2.28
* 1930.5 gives 3.66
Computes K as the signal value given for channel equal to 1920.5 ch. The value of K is 3.09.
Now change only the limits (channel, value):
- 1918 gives 2.83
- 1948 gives 4.34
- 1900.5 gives 2.39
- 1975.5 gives 4.33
